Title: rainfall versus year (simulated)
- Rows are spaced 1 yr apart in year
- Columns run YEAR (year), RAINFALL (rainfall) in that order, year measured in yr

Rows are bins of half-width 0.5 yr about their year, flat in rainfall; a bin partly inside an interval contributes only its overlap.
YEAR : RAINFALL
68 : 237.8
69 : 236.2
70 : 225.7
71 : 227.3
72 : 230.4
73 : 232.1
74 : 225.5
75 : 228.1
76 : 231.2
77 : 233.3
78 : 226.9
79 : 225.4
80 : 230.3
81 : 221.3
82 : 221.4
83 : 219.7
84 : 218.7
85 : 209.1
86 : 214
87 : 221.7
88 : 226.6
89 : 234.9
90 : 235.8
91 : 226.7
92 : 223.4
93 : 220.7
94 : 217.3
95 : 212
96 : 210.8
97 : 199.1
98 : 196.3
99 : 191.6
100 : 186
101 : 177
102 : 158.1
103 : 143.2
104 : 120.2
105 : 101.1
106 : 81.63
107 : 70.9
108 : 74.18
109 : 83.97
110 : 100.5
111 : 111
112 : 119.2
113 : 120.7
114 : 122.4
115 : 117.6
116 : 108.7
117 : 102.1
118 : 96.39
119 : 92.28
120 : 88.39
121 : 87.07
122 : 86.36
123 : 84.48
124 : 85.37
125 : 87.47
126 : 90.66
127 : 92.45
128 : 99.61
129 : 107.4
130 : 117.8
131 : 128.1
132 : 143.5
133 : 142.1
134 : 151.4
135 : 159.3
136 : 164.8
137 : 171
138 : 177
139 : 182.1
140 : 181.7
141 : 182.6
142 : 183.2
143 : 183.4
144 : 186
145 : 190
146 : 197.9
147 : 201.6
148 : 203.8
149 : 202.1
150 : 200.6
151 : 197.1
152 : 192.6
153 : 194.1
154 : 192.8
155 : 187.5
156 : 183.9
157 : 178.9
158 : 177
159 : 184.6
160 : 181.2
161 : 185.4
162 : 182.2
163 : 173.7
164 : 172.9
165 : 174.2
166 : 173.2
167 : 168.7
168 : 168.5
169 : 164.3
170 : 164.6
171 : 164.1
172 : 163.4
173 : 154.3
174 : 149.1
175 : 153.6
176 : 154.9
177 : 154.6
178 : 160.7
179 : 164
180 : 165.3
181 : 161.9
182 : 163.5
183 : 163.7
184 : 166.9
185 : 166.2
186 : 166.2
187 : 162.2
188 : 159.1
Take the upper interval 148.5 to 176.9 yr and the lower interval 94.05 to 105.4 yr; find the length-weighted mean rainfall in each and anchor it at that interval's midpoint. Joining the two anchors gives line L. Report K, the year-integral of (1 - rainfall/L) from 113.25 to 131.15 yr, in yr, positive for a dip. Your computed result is 7.74 yr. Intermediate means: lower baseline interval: 175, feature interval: 99.4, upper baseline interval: 176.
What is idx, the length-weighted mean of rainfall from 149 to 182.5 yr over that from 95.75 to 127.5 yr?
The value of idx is 1.5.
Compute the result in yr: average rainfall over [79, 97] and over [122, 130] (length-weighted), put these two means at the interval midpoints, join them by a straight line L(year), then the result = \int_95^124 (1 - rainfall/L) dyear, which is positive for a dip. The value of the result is 5.3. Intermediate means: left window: 221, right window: 93.7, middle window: 123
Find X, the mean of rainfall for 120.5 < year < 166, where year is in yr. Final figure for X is 161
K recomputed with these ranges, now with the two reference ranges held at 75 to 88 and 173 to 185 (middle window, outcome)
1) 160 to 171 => -0.3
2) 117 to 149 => 8.0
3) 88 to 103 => 0.7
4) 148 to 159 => -0.9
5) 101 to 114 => 6.1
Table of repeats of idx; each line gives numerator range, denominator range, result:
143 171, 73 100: 0.84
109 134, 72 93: 0.47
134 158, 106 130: 1.91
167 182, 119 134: 1.54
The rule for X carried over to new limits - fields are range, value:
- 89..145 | 143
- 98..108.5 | 134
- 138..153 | 191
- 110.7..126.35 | 100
